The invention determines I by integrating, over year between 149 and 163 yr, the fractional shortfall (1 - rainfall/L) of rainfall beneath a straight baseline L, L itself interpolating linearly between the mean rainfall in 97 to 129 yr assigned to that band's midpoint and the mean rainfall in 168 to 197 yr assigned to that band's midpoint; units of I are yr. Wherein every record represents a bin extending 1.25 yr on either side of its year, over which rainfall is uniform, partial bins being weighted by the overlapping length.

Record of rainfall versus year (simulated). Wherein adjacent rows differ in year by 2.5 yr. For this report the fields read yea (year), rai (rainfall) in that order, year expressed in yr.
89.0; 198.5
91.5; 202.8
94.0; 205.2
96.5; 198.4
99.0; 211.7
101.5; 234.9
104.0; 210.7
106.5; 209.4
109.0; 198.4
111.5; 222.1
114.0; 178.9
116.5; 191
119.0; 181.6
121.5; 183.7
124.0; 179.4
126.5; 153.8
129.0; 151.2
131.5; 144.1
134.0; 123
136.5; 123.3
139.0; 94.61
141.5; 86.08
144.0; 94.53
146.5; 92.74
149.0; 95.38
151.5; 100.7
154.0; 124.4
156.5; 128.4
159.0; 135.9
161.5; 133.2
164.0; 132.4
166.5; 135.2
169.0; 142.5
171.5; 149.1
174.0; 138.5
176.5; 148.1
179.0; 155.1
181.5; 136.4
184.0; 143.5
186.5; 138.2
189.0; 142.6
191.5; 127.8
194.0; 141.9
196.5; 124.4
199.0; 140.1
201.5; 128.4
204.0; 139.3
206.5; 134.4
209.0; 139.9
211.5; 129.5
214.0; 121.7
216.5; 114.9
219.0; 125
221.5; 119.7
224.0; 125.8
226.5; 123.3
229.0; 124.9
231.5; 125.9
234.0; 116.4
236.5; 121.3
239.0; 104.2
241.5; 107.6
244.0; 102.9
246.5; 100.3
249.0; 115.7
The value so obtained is 3.4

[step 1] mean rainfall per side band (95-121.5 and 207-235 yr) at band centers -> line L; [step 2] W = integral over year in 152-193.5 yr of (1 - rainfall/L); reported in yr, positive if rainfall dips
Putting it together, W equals 5.22 yr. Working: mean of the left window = 203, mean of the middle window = 138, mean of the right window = 125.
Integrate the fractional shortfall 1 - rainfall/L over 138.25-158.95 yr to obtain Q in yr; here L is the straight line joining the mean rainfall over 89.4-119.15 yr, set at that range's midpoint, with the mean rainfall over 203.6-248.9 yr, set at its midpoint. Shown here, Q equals 8.24 yr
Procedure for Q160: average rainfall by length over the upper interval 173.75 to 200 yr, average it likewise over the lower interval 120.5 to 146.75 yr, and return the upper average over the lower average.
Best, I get 1.07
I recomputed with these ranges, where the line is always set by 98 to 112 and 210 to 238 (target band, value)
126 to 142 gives 5.55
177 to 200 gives 1.65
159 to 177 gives 2.85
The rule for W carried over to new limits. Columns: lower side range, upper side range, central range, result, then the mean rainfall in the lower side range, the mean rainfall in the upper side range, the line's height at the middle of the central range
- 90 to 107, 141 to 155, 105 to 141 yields -1.9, 210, 99.2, 155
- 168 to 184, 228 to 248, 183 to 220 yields -0.3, 145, 113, 132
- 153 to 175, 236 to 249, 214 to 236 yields -1.6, 136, 107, 114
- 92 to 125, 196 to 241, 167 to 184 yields 1.1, 201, 125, 155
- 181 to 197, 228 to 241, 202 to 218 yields -0.2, 137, 118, 128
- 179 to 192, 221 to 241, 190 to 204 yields 0.2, 140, 120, 135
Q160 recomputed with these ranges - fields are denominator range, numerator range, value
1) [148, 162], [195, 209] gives 1.12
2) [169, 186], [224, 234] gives 0.86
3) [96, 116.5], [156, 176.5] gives 0.66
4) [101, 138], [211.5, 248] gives 0.66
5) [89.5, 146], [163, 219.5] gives 0.80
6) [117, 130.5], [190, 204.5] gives 0.78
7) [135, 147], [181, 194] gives 1.39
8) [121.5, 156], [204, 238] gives 1.02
